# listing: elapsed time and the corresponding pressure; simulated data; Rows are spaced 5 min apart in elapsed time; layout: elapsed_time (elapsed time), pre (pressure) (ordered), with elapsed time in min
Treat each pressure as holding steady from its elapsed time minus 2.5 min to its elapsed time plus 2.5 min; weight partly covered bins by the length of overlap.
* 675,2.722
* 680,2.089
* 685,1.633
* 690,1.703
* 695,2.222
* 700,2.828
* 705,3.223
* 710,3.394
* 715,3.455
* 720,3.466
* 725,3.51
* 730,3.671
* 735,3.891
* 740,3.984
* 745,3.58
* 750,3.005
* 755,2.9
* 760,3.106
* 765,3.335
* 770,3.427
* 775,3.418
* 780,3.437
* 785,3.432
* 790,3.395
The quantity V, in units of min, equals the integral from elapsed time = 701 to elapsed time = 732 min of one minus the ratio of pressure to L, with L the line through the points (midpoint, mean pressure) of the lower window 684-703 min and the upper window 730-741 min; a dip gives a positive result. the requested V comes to -3.5 min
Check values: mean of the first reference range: 2.16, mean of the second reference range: 3.87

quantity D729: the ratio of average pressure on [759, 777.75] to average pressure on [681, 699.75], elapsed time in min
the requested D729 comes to 1.68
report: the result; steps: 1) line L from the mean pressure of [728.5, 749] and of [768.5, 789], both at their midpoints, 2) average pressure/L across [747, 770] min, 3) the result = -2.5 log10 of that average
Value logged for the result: 0.14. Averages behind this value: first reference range 3.73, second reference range 3.43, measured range 3.13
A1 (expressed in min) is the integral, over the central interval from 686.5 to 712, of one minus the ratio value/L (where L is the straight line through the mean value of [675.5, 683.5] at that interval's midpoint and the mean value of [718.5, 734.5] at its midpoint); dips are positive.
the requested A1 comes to 1.8 min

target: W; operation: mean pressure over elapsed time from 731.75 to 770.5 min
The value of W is 3.41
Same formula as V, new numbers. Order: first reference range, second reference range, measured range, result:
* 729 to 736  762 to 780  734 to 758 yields 1.4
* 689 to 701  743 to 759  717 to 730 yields -3.9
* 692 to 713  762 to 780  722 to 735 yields -2.3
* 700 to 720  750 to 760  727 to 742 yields -3.4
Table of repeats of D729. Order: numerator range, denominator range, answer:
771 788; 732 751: 0.94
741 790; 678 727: 1.21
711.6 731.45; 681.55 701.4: 1.71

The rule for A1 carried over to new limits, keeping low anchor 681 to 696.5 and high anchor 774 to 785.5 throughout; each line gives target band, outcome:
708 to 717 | -4.6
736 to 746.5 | -4.0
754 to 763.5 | 0.0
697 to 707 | -4.3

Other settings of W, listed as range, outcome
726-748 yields 3.75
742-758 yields 3.19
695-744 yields 3.43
